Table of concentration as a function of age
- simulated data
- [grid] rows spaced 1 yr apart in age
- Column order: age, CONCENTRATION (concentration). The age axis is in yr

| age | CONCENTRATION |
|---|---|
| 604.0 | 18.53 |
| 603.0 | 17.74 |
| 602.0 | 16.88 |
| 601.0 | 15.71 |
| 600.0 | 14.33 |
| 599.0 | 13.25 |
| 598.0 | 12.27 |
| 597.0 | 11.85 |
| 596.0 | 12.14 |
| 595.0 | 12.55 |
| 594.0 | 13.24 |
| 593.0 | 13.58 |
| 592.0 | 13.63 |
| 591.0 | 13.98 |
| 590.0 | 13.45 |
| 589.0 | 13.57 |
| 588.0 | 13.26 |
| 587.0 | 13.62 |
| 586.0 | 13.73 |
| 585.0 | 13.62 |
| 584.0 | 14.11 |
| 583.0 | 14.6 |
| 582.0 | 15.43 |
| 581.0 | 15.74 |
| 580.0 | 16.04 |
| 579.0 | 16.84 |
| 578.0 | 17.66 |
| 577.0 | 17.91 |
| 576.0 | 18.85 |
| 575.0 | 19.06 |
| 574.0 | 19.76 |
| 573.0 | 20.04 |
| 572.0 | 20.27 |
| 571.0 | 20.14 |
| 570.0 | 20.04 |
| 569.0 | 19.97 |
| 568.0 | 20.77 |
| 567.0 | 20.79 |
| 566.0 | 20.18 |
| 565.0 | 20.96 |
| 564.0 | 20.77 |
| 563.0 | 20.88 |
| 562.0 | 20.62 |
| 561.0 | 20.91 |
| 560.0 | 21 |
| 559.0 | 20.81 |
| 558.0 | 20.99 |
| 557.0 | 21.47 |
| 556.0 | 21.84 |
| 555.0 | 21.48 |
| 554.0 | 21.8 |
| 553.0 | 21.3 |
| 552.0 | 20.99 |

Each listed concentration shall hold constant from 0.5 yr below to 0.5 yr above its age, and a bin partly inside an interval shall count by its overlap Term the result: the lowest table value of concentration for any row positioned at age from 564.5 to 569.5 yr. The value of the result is 19.97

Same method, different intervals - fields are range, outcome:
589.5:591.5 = 13.45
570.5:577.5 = 17.91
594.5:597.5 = 11.85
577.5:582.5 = 15.43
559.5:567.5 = 20.18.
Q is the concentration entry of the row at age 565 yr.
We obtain 20.96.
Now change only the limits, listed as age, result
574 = 19.76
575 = 19.06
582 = 15.43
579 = 16.84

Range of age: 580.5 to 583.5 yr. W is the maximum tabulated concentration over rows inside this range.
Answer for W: 15.74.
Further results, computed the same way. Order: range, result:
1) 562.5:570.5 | 20.96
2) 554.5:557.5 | 21.84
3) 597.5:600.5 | 14.33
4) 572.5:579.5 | 20.04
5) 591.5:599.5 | 13.63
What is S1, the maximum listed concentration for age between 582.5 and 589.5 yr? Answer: 14.6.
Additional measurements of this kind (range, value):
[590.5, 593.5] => 13.98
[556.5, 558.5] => 21.47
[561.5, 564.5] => 20.88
